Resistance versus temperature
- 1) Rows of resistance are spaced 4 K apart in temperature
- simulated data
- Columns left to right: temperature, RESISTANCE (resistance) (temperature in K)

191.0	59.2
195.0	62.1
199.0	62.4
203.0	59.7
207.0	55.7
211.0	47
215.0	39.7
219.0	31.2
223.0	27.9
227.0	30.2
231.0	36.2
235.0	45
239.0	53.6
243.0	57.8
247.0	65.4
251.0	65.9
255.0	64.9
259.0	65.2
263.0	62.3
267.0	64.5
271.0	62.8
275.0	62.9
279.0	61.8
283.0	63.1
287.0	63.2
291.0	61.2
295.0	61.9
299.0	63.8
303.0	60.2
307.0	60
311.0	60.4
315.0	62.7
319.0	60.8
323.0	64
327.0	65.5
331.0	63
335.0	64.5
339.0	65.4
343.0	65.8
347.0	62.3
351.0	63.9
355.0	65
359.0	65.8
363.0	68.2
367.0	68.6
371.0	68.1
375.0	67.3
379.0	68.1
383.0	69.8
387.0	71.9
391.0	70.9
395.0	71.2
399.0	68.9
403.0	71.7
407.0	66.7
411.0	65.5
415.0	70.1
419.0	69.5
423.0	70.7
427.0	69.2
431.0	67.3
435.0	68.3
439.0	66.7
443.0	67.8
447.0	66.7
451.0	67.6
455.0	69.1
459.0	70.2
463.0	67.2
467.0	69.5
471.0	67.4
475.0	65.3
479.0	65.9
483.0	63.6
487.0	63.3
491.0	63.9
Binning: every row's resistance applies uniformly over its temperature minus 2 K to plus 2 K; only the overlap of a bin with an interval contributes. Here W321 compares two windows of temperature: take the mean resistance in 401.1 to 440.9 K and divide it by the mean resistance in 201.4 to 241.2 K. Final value 1.6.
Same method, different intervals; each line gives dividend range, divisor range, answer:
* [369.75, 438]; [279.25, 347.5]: 1.10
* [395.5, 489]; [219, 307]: 1.20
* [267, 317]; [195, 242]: 1.37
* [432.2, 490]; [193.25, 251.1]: 1.38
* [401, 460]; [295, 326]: 1.11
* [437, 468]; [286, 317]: 1.10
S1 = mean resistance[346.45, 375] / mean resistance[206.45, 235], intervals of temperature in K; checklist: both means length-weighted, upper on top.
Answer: 1.75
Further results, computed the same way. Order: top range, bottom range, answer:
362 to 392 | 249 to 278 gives 1.08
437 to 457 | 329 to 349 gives 1.05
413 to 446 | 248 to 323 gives 1.09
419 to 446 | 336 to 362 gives 1.05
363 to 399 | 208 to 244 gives 1.70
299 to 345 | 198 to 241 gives 1.43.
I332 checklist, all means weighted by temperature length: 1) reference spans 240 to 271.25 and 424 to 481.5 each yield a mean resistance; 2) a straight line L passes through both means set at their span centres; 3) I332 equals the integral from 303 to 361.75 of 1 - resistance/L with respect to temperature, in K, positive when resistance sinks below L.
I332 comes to 1.4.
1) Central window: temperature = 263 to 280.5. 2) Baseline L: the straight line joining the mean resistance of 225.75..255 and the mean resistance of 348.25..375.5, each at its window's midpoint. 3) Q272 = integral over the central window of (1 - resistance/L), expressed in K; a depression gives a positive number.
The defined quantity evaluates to -2.24 K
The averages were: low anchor 52.1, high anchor 66.5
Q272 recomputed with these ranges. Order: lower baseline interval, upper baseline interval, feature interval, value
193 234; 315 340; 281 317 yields -1.72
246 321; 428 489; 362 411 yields -2.88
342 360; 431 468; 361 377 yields -0.73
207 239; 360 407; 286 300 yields -2.73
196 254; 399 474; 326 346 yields -1.88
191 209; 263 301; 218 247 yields 8.92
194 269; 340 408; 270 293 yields -1.88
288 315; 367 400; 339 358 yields 0.46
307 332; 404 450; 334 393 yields -2.06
